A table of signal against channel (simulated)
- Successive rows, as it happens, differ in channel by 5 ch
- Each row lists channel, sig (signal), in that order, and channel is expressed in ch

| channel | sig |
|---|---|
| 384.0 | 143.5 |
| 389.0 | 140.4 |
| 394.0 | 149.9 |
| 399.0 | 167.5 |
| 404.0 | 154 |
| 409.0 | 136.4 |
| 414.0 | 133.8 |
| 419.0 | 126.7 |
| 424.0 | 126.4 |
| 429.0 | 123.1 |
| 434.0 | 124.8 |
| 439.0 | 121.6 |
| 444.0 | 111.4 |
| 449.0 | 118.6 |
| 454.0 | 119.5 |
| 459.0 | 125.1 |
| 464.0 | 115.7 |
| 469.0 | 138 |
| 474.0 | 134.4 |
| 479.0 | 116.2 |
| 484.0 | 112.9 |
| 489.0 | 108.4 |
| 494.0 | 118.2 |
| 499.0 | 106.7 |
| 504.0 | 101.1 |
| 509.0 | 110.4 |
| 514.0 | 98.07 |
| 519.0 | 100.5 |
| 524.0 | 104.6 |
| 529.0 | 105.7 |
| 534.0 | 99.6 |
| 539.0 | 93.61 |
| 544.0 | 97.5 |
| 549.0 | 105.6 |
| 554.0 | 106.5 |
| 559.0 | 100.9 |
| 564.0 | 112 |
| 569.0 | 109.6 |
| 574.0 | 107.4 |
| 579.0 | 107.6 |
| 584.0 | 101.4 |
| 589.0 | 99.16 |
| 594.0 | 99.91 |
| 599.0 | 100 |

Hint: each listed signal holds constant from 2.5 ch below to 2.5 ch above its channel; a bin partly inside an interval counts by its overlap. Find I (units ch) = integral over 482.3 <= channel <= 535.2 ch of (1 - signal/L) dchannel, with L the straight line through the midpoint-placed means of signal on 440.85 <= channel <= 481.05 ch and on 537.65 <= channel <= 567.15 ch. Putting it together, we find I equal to 2.97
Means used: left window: 122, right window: 103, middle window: 106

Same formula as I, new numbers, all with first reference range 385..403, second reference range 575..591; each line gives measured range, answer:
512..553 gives 5.4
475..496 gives 2.1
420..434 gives 1.8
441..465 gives 3.2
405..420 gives 1.2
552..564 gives 0.5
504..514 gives 1.4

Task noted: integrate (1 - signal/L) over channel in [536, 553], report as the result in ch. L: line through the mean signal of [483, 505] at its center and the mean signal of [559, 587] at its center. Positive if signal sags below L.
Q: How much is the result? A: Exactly 1.3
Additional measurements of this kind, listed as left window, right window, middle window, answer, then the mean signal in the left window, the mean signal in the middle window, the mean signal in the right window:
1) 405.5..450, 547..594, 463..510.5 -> 0.4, 126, 116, 105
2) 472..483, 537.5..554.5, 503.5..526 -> 1.6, 123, 103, 101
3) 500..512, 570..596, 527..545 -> 1.0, 106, 99.1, 104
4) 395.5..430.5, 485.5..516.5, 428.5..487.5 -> 0.5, 139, 122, 107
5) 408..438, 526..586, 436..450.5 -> 0.8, 128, 117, 104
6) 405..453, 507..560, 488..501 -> -0.1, 126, 112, 102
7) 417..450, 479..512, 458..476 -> -2.0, 122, 128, 110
